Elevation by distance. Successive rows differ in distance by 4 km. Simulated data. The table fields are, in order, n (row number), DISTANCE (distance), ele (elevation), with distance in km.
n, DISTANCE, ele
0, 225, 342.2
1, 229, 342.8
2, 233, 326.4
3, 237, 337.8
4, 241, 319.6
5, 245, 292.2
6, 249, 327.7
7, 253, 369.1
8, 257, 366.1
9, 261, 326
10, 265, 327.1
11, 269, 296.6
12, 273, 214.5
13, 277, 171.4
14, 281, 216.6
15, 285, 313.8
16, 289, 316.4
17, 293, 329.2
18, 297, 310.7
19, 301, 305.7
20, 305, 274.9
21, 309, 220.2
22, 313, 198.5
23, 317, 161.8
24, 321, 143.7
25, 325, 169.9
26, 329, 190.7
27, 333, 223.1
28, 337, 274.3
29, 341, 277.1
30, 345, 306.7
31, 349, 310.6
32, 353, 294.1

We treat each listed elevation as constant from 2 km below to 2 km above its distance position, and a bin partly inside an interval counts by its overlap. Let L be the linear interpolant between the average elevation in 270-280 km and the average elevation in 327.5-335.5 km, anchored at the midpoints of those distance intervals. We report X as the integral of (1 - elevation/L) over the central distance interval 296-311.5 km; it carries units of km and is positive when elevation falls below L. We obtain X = -4.8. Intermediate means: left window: 206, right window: 212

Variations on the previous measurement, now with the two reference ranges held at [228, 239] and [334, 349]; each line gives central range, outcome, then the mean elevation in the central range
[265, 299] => 4.1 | 274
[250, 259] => -1.0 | 363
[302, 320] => 5.1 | 215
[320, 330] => 4.2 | 168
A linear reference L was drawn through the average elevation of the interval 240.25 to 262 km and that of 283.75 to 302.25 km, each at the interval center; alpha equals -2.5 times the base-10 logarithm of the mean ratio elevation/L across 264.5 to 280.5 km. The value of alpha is 0.32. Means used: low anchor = 335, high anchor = 316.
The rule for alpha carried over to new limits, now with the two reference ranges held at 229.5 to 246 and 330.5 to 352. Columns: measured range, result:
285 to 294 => -0.07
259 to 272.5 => 0.02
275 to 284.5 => 0.39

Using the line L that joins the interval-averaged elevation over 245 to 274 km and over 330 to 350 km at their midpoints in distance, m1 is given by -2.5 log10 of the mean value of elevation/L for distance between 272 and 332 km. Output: 0.24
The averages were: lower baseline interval 320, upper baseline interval 272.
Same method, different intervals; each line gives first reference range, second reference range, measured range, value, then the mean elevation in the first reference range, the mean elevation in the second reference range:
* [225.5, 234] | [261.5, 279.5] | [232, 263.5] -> -0.11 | 337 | 258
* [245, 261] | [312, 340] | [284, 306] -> -0.19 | 343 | 197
